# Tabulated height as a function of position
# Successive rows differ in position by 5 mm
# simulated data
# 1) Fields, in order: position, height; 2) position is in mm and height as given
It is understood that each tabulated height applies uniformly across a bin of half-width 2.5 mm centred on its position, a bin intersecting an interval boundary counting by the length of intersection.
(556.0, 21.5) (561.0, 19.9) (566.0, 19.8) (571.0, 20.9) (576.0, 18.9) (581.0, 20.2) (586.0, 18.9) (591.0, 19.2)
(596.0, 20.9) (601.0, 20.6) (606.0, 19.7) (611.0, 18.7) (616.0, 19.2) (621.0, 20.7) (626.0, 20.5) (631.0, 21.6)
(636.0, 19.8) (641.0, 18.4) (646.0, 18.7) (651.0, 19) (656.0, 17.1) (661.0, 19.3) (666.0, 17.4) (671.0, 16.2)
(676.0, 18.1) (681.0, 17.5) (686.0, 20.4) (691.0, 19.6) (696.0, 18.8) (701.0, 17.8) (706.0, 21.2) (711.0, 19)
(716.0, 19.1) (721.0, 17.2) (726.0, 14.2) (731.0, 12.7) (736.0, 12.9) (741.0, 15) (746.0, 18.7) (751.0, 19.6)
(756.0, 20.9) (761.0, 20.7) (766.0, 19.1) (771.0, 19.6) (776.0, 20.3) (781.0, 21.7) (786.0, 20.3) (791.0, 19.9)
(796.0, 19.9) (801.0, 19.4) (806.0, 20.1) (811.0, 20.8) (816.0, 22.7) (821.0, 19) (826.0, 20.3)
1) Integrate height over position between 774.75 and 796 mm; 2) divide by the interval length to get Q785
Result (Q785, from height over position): 20.5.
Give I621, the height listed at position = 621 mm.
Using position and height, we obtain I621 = 20.7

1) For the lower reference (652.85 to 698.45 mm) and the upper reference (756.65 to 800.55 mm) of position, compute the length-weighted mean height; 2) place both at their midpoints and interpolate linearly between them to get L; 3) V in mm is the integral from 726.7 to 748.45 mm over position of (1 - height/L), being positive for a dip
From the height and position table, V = 5.2 mm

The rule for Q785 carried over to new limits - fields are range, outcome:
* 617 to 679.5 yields 18.9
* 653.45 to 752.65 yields 17.6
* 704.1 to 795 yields 18.5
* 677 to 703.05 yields 18.8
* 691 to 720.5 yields 19.1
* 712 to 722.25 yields 18.4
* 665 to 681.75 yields 17.3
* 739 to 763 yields 19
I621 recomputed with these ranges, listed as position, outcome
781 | 21.7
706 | 21.2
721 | 17.2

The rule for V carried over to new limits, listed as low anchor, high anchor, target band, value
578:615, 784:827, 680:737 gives 6.7 mm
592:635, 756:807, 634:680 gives 4.5 mm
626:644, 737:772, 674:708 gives 0.7 mm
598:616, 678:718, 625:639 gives -0.8 mm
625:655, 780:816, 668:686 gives 1.8 mm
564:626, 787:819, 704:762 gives 7.9 mm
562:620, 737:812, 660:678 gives 1.9 mm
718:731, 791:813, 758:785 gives -3.2 mm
